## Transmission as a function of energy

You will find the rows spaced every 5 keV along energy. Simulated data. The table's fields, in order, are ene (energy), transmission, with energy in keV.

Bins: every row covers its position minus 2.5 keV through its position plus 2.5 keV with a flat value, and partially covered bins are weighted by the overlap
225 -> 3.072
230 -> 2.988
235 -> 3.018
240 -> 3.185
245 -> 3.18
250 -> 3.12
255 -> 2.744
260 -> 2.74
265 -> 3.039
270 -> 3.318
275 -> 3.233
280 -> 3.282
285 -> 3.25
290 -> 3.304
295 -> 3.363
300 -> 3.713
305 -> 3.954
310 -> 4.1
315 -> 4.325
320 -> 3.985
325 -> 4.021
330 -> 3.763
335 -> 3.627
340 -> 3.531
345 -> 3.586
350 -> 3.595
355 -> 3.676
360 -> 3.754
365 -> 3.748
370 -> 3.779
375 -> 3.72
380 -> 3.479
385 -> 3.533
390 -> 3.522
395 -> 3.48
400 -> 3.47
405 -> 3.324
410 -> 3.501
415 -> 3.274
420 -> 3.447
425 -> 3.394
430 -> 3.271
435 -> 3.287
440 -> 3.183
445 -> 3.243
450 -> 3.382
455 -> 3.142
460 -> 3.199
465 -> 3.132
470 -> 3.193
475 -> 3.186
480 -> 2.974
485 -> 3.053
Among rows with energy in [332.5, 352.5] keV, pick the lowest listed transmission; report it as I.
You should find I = 3.531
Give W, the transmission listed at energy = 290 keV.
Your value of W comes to 3.304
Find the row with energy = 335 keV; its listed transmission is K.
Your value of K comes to 3.627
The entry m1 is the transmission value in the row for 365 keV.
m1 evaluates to 3.748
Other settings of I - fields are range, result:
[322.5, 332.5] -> 3.763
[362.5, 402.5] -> 3.47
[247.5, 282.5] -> 2.74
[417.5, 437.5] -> 3.271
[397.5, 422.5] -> 3.274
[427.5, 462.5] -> 3.142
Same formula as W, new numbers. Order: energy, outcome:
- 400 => 3.47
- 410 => 3.501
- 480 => 2.974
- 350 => 3.595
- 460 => 3.199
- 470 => 3.193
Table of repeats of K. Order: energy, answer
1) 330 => 3.763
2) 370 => 3.779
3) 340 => 3.531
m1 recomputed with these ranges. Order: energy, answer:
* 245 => 3.18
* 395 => 3.48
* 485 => 3.053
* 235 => 3.018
